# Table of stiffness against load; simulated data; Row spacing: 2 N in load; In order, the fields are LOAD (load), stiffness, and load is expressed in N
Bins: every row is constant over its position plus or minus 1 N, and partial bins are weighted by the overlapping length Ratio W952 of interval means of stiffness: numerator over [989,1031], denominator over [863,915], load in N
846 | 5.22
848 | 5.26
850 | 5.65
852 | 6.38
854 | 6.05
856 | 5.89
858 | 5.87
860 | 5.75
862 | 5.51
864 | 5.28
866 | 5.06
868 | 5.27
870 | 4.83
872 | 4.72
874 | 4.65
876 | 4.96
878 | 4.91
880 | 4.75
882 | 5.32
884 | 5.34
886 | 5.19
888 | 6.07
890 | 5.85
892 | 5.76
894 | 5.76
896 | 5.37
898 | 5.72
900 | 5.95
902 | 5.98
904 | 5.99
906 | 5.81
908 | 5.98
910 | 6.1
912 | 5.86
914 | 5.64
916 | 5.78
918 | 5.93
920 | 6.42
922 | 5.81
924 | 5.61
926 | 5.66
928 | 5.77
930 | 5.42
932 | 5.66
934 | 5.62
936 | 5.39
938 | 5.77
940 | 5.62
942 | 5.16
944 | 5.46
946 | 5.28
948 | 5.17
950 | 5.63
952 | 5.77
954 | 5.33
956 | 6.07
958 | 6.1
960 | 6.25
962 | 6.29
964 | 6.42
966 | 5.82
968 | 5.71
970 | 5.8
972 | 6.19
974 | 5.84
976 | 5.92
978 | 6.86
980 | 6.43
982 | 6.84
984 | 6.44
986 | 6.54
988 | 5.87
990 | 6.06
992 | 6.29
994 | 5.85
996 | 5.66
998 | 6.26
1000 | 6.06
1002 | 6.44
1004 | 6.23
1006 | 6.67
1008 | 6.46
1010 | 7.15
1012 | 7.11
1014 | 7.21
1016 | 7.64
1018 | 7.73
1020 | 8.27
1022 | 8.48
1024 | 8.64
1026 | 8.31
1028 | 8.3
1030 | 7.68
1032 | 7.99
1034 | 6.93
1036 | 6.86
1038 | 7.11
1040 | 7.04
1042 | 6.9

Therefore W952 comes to 1.3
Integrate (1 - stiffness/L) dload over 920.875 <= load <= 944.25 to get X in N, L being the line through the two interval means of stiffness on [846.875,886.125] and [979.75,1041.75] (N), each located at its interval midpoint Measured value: 1.9 N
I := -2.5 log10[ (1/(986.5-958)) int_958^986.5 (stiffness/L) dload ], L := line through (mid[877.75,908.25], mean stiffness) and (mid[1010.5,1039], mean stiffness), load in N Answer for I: 0.109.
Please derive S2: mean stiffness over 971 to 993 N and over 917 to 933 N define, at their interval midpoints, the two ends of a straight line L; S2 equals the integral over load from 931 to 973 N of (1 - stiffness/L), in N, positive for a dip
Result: 2.0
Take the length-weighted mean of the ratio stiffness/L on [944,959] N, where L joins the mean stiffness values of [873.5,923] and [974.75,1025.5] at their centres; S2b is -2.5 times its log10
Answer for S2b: 0.12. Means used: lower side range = 5.65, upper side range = 6.78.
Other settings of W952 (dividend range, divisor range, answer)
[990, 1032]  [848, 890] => 1.32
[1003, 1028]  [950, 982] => 1.24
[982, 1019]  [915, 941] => 1.14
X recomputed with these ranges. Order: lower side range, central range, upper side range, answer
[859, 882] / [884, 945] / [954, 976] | -2.5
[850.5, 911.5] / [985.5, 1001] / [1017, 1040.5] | 2.5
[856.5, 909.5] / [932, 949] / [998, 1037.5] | 2.2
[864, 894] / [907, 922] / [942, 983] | -1.2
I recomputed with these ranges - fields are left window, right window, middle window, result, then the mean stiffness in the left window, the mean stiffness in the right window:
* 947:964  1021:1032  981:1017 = 0.132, 5.86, 8.26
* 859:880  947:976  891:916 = -0.087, 5.08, 5.89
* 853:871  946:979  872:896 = 0.059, 5.5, 5.93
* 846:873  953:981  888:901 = -0.015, 5.49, 6.07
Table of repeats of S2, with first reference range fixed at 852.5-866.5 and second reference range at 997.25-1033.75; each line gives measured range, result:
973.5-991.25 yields 1.7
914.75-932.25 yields 1.6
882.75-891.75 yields 0.5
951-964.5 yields 1.5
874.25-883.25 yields 1.4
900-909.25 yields 0.3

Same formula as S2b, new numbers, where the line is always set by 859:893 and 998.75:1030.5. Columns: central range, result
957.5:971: 0.095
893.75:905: -0.036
